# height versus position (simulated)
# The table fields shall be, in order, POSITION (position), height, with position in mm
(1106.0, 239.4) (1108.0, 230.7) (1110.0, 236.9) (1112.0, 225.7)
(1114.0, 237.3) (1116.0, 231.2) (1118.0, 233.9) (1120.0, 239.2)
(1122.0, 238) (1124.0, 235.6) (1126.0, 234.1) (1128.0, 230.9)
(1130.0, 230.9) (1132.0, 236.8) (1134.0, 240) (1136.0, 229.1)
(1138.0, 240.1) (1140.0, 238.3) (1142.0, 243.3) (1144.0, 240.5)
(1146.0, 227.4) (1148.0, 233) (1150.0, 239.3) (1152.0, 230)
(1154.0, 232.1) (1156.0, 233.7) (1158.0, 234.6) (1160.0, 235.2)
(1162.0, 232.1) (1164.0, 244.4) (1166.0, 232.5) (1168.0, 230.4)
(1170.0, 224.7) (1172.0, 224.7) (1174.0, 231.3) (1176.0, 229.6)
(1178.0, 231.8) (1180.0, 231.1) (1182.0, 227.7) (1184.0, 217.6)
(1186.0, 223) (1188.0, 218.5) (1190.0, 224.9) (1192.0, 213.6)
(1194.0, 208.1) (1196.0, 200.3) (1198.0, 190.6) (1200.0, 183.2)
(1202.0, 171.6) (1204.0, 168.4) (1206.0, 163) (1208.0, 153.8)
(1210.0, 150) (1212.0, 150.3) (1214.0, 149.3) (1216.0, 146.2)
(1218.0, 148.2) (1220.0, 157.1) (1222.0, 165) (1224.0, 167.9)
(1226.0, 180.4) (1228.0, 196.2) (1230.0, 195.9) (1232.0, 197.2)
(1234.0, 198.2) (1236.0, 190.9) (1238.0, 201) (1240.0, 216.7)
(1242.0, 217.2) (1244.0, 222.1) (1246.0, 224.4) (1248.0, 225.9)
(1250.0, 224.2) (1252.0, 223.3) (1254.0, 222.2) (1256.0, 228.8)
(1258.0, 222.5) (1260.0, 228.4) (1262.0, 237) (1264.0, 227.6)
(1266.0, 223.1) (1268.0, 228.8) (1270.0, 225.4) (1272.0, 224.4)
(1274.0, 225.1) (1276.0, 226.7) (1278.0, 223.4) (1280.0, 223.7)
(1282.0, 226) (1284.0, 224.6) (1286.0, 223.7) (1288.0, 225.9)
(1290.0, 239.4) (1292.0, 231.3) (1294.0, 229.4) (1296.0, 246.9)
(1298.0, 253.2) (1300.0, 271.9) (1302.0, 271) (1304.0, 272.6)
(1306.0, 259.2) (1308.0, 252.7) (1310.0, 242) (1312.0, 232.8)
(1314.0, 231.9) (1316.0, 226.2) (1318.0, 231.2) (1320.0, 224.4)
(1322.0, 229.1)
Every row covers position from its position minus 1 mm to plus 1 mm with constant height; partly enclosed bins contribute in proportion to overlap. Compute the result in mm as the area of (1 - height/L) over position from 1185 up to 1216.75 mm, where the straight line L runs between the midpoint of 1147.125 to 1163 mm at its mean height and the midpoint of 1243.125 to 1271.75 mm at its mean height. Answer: 6.60 mm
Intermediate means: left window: 234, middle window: 182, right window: 226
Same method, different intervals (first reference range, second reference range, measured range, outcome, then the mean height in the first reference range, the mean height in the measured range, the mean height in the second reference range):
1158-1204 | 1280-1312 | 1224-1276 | 4.1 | 219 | 216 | 244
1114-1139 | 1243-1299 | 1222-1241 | 3.1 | 235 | 192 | 228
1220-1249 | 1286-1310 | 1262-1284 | 0.3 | 198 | 226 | 249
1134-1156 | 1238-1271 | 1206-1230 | 6.9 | 235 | 162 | 224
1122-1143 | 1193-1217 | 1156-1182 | -3.8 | 236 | 232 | 170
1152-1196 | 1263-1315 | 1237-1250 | 0.8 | 227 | 218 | 237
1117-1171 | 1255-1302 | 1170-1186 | 0.5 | 235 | 227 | 232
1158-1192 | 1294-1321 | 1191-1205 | 2.5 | 228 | 191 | 247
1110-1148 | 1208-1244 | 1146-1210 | -2.7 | 235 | 216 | 179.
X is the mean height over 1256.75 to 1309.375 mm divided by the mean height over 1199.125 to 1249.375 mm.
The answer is 1.30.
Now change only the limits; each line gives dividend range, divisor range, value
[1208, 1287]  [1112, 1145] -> 0.87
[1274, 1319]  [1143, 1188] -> 1.04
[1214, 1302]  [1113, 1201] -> 0.94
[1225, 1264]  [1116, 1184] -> 0.91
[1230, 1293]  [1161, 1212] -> 1.07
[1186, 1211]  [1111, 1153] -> 0.80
